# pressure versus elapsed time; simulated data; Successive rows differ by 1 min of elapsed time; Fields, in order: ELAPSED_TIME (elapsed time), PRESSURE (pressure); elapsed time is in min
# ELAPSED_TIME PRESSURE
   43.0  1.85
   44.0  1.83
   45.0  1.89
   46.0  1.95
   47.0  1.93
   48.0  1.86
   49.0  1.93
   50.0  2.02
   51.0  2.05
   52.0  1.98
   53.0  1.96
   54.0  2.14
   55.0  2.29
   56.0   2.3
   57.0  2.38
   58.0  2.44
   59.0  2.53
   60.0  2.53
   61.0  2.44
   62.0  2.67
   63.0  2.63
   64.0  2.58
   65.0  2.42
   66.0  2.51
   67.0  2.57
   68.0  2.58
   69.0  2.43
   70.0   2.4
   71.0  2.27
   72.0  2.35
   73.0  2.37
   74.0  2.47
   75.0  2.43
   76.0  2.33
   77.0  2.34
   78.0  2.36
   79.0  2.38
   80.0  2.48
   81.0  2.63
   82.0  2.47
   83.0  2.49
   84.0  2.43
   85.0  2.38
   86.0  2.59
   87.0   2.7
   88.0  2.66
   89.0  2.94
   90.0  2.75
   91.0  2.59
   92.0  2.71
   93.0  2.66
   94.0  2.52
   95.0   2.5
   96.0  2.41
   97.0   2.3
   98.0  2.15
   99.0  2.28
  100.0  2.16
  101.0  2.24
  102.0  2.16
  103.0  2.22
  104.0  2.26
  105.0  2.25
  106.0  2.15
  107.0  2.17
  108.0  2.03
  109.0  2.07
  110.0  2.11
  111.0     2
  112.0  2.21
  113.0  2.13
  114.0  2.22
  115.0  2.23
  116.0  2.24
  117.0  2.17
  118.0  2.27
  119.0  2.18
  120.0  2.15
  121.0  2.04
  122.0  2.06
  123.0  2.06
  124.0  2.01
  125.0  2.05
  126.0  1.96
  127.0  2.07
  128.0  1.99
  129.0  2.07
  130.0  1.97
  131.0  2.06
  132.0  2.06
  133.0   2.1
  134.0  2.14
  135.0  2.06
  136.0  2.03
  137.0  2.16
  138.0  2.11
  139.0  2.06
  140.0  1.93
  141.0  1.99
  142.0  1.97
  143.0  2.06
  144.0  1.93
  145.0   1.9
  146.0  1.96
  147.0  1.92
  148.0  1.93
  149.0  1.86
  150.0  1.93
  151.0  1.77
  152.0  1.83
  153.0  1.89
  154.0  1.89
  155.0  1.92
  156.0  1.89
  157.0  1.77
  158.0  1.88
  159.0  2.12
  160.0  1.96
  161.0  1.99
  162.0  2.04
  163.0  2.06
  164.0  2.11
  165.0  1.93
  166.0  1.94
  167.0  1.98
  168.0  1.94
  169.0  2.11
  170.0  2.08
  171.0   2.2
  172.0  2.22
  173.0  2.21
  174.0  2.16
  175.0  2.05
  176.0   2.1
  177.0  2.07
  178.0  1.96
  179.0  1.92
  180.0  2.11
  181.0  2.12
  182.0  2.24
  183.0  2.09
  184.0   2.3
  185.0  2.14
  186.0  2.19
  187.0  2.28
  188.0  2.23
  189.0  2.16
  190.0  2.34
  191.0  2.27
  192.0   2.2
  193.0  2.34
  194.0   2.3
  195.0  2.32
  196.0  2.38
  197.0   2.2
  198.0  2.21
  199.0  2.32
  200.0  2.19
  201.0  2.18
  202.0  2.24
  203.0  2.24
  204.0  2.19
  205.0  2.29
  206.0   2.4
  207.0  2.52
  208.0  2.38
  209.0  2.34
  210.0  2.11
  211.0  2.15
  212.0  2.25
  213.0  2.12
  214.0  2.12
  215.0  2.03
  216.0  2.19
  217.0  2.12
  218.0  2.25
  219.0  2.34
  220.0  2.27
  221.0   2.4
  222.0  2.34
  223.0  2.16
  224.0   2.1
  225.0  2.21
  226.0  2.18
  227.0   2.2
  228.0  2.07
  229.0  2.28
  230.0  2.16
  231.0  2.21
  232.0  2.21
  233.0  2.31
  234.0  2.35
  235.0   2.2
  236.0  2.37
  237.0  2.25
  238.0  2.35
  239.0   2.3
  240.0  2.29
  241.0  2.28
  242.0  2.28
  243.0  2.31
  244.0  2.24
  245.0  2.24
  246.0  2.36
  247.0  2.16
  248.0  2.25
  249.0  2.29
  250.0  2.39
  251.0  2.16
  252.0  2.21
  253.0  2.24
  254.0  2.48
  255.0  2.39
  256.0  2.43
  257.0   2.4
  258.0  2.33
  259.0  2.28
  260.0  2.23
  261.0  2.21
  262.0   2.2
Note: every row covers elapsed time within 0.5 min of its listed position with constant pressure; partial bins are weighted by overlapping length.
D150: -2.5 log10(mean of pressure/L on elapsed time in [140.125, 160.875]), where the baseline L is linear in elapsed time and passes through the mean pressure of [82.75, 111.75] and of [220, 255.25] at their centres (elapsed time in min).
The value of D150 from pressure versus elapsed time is 0.211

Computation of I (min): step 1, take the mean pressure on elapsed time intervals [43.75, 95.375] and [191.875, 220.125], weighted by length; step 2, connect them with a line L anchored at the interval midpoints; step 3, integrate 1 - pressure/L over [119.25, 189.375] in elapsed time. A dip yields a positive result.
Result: 8.1 min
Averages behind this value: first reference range 2.39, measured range 2.04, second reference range 2.25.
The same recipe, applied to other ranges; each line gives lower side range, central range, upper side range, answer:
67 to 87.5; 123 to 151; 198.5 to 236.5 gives 4.16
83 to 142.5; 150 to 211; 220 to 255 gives 3.17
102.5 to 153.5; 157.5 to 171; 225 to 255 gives 0.68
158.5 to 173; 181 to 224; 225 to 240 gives -1.66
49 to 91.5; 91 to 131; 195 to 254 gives 3.17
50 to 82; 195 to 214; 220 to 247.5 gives 0.14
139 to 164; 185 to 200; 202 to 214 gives -0.59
